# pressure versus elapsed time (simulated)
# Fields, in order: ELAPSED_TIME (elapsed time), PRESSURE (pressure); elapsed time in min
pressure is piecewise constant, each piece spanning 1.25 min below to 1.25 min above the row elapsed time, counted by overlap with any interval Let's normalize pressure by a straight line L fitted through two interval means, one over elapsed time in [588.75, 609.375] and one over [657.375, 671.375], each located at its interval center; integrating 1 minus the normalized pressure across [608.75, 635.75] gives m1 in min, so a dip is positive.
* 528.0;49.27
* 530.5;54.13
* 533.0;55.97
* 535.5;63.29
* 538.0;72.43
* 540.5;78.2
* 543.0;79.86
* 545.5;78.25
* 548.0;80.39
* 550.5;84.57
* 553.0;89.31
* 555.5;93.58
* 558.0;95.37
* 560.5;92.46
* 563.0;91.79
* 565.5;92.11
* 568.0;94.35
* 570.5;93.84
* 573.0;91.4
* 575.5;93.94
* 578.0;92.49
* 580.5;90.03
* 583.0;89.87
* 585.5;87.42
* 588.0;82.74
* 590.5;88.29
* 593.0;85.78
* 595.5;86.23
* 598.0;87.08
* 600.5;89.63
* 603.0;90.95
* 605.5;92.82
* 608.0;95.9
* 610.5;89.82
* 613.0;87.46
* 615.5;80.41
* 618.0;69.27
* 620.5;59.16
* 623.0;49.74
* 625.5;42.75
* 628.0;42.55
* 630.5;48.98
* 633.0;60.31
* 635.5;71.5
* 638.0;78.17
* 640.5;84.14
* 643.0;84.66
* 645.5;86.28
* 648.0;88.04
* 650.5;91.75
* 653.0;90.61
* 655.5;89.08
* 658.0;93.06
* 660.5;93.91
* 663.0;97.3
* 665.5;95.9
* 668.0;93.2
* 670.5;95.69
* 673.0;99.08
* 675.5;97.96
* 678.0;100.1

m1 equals 8.0 min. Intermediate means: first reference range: 89.4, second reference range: 94.9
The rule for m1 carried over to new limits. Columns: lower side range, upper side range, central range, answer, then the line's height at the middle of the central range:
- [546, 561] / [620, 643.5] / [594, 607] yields -3.08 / 72.4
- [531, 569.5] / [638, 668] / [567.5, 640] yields 5.41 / 86.3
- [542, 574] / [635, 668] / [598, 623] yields 1.81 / 88.8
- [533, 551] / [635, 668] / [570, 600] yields -3.26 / 80.3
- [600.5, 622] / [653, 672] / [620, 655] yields 7.29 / 88.7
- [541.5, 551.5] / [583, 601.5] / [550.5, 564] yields -1.59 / 82.1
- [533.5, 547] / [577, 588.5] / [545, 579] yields -3.85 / 81.3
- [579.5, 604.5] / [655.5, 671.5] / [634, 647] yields 1.63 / 92.3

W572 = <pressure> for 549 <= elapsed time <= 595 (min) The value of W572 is 90.4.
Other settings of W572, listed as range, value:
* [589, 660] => 78.9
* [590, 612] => 89.6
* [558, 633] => 81.9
